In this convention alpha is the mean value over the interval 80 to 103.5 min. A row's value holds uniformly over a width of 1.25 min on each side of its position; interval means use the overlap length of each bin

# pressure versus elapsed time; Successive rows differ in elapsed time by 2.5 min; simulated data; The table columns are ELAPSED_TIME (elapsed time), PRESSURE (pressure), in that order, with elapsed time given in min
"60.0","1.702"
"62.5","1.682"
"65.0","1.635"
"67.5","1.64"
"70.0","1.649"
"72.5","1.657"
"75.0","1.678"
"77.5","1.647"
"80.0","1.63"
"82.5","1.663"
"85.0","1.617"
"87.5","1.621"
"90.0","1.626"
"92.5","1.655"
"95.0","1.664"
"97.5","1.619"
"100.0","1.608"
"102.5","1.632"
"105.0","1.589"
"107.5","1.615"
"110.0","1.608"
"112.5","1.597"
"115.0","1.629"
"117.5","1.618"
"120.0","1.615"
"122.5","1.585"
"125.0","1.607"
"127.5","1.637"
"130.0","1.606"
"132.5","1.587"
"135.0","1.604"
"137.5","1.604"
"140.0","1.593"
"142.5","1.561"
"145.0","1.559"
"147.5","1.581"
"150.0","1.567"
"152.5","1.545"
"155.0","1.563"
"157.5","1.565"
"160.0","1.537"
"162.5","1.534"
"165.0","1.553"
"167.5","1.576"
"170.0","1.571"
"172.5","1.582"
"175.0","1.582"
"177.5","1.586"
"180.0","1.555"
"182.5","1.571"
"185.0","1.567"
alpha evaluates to 1.63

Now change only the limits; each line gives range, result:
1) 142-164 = 1.56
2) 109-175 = 1.58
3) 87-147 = 1.61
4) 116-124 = 1.61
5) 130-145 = 1.59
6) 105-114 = 1.6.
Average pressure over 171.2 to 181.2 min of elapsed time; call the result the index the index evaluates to 1.58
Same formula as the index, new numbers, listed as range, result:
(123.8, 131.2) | 1.62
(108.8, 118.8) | 1.61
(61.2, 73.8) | 1.65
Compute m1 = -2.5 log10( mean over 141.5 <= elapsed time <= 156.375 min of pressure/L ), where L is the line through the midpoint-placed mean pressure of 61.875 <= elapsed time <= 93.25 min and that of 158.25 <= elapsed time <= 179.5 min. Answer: 0.01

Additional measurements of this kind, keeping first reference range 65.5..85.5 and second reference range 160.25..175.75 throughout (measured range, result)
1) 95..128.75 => 0.00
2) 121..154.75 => 0.00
